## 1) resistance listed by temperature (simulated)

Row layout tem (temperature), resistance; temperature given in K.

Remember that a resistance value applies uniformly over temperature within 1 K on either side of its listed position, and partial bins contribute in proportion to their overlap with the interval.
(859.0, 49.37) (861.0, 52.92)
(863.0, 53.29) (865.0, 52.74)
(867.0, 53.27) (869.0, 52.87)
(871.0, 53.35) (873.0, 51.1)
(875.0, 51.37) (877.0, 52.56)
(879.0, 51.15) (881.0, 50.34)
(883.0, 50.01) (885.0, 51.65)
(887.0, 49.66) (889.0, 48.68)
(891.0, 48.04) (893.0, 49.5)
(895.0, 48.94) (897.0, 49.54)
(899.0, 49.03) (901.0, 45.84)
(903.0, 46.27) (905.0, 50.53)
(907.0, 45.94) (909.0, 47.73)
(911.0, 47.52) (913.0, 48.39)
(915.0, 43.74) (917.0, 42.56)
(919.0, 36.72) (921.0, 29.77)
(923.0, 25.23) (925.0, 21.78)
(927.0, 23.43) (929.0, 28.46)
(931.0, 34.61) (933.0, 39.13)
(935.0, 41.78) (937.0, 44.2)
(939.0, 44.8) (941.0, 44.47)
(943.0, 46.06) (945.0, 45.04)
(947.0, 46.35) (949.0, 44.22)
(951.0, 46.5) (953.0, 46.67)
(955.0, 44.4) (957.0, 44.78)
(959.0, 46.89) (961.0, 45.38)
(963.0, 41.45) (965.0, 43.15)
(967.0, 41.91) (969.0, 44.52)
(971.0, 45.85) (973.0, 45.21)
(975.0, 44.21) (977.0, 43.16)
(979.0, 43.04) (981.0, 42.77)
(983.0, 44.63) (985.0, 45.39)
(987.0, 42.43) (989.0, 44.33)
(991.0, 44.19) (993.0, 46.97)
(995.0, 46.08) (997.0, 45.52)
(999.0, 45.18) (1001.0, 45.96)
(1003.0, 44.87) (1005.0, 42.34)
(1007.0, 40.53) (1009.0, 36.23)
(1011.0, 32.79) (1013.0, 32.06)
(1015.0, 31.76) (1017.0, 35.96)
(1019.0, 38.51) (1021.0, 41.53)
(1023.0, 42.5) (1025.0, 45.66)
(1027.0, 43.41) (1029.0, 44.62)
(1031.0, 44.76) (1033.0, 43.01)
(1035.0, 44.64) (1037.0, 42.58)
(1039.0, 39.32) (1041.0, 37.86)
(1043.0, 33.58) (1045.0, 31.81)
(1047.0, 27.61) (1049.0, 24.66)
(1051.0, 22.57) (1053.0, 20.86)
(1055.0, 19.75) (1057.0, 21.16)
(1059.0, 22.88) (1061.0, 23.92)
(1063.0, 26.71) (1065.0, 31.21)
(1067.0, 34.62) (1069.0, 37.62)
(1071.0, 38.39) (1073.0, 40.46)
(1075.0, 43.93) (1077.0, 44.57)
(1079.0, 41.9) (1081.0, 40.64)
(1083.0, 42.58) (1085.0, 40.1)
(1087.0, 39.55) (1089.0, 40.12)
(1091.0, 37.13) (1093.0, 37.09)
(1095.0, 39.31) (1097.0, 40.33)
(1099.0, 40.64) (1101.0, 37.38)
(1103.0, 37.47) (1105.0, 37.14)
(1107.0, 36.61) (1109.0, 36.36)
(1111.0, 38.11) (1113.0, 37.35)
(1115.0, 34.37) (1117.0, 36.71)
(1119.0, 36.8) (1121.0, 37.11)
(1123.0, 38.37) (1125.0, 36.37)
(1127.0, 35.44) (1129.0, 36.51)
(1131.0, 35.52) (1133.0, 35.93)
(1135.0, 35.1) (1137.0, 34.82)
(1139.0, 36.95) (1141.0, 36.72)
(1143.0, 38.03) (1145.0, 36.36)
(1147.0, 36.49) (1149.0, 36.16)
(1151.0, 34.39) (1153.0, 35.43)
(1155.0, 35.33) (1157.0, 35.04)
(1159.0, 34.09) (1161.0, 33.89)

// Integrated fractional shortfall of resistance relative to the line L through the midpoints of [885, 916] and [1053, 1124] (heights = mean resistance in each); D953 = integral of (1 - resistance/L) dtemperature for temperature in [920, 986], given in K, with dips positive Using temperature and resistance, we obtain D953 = 5.0 K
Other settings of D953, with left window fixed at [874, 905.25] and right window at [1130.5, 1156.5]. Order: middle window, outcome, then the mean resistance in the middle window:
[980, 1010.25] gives 0.11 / 43.7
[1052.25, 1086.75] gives 5.15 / 33.8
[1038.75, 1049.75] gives 2.42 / 32.2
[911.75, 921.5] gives 1.45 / 41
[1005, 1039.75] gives 1.90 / 40.1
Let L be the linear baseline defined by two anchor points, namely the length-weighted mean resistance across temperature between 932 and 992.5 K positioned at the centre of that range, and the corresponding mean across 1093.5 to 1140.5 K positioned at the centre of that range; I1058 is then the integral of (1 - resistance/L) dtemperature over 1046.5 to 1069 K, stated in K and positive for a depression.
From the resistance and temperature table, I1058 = 8.0 K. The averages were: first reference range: 44.3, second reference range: 37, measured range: 25.6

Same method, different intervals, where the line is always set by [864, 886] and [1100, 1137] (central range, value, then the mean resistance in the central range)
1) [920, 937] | 6.00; 31.3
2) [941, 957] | 0.58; 45.5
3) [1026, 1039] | -0.48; 43.5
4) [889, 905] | 0.67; 48.3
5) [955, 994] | 1.16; 44.2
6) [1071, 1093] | -1.10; 40.8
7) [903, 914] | 0.42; 47.9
